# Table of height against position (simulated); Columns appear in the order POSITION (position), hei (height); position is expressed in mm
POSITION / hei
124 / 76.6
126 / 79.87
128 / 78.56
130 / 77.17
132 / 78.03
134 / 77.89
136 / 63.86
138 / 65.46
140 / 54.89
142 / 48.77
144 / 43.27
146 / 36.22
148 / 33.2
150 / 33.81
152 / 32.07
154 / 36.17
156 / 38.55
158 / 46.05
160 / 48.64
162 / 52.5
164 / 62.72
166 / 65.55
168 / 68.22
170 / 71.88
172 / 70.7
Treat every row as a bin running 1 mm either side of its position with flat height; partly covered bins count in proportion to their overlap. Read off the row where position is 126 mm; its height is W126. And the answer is 79.87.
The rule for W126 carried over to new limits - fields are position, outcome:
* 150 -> 33.81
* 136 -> 63.86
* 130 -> 77.17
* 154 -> 36.17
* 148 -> 33.2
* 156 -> 38.55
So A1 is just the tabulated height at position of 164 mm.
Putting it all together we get 62.72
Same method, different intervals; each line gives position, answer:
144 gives 43.27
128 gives 78.56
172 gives 70.7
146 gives 36.22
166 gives 65.55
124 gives 76.6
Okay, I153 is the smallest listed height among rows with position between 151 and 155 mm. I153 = 32.07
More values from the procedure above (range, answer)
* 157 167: 46.05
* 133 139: 63.86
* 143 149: 33.2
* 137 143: 48.77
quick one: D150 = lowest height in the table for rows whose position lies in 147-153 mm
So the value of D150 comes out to 32.07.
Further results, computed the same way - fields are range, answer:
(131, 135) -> 77.89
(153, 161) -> 36.17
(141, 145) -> 43.27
